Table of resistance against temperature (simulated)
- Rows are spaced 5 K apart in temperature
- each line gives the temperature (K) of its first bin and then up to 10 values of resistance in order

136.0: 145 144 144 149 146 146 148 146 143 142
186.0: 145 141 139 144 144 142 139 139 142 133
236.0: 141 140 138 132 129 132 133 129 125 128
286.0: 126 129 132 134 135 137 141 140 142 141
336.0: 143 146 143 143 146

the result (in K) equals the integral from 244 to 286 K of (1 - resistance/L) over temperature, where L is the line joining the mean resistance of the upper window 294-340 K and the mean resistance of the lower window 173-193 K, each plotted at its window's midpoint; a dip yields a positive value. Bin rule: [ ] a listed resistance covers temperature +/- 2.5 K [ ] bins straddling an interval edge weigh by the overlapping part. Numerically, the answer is 3.0 K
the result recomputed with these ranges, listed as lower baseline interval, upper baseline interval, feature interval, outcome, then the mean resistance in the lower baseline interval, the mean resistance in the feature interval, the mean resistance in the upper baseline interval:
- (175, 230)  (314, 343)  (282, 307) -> 2.0 K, 142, 131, 142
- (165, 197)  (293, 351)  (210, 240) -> 0.6 K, 143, 139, 140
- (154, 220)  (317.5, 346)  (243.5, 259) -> 1.1 K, 143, 133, 142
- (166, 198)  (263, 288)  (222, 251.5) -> -0.8 K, 143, 138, 128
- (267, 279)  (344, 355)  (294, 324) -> -0.3 K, 128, 137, 143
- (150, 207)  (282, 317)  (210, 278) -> 1.4 K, 144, 135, 133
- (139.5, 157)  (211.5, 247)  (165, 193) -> -0.1 K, 146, 144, 139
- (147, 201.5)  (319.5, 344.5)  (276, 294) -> 2.0 K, 144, 127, 143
